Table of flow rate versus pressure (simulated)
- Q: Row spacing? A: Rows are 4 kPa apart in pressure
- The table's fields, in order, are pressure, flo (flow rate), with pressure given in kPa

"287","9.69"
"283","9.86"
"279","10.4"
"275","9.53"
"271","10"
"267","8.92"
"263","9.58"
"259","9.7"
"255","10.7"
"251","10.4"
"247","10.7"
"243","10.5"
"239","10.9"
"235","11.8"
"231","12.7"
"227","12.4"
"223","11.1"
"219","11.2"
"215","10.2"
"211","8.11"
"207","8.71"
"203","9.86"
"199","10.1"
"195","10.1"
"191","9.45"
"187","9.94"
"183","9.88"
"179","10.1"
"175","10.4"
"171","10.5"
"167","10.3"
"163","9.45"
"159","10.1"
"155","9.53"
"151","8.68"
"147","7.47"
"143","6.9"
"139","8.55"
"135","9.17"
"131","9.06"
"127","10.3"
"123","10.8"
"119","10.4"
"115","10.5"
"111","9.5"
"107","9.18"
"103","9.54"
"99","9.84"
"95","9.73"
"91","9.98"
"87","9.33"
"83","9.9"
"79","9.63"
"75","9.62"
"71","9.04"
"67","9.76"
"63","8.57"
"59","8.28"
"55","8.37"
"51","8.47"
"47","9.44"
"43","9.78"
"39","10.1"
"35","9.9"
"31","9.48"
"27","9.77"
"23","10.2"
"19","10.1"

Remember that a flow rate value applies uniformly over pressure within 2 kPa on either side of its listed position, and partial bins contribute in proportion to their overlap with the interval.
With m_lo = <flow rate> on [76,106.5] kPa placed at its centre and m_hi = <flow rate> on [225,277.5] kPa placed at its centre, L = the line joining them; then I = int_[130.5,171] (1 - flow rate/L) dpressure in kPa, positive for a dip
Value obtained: 4.17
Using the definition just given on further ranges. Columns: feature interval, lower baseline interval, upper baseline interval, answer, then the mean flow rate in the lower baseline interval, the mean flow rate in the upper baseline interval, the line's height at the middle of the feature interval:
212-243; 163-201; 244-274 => -4.0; 10.1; 10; 10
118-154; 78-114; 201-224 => 2.6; 9.65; 9.81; 9.7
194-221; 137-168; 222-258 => 1.5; 8.83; 11.2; 10.3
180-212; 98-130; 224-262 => 3.2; 9.98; 11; 10.7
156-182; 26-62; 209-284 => -0.3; 9.25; 10.5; 10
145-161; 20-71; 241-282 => 1.2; 9.35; 10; 9.69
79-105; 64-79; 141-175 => -0.9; 9.43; 9.19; 9.38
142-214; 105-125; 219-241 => 9.9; 10.1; 11.7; 11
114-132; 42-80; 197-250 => -1.1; 9.06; 10.6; 9.66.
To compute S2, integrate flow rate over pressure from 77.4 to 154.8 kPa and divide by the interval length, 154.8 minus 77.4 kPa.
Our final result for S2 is 9.39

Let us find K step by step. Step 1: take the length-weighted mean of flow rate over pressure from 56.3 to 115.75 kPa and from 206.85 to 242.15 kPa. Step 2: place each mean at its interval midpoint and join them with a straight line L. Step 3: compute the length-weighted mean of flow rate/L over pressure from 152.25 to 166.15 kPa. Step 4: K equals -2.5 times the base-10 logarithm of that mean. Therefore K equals 0.06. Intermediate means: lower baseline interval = 9.46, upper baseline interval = 10.9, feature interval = 9.69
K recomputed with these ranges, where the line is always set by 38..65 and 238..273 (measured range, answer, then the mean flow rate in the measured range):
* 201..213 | 0.11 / 8.89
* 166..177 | -0.08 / 10.4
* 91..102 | -0.07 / 9.8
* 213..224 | -0.09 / 10.8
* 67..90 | -0.05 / 9.55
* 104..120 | -0.06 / 9.84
